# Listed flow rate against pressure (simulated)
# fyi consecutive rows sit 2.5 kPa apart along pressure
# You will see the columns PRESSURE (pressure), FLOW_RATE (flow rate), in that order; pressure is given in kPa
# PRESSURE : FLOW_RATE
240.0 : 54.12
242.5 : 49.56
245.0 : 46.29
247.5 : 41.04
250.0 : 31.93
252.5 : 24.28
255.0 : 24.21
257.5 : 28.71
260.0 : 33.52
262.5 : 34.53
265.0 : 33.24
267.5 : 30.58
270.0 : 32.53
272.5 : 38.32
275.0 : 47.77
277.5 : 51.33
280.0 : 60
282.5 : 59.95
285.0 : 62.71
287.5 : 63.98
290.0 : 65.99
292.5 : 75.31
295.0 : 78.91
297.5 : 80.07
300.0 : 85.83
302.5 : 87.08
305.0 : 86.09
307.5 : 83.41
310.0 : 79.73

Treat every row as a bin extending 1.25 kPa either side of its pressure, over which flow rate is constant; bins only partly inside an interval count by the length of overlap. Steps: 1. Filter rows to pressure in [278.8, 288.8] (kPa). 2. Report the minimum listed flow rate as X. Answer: 59.95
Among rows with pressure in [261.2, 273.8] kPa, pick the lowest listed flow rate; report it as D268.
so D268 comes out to 30.58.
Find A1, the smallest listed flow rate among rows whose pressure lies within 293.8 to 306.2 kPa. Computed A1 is 78.91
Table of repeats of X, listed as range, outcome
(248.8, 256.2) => 24.21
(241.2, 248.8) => 41.04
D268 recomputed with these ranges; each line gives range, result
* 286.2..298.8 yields 63.98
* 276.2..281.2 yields 51.33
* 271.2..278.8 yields 38.32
